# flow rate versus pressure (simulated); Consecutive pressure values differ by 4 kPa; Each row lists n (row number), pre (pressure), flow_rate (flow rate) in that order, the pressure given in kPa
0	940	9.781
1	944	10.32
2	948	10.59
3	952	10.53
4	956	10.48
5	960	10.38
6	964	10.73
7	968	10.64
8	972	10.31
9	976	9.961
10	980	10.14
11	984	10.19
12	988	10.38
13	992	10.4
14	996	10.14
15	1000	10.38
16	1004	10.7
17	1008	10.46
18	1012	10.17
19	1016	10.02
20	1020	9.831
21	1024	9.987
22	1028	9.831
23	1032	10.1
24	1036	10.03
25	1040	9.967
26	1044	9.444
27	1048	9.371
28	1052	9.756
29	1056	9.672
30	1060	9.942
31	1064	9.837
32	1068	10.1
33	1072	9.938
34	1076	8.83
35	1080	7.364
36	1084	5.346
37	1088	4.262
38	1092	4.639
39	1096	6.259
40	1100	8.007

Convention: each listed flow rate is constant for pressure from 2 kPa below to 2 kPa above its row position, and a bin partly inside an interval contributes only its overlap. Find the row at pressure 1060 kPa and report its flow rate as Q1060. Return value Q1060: 9.942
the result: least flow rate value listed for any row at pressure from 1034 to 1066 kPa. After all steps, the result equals 9.371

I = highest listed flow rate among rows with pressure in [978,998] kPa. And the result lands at 10.4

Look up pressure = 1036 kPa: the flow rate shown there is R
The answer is 10.03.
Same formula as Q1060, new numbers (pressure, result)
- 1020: 9.831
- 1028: 9.831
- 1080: 7.364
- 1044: 9.444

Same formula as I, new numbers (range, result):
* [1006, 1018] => 10.46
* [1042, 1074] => 10.1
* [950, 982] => 10.73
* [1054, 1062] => 9.942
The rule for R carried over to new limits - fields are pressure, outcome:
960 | 10.38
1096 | 6.259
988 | 10.38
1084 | 5.346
